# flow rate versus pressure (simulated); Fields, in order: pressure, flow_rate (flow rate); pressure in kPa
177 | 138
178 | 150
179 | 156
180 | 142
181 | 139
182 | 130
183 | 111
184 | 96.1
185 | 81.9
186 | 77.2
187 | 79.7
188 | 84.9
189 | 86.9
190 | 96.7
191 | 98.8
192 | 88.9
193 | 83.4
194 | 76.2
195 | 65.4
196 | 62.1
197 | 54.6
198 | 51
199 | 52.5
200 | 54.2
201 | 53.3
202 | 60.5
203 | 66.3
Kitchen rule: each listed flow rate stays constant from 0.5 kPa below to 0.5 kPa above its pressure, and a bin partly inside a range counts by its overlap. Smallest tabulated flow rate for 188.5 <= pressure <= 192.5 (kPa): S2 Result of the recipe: 86.9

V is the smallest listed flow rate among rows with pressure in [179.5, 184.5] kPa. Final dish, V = 96.1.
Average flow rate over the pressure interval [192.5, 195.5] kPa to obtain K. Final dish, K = 75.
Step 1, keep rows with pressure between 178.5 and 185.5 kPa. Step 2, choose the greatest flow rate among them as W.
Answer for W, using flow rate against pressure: 156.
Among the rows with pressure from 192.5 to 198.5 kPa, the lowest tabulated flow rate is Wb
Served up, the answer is 51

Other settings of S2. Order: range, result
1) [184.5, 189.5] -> 77.2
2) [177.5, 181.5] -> 139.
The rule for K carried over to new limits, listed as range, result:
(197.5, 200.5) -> 52.6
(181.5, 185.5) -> 105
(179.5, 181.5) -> 140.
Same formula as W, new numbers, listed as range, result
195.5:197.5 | 62.1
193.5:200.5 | 76.2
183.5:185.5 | 96.1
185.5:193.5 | 98.8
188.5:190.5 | 96.7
